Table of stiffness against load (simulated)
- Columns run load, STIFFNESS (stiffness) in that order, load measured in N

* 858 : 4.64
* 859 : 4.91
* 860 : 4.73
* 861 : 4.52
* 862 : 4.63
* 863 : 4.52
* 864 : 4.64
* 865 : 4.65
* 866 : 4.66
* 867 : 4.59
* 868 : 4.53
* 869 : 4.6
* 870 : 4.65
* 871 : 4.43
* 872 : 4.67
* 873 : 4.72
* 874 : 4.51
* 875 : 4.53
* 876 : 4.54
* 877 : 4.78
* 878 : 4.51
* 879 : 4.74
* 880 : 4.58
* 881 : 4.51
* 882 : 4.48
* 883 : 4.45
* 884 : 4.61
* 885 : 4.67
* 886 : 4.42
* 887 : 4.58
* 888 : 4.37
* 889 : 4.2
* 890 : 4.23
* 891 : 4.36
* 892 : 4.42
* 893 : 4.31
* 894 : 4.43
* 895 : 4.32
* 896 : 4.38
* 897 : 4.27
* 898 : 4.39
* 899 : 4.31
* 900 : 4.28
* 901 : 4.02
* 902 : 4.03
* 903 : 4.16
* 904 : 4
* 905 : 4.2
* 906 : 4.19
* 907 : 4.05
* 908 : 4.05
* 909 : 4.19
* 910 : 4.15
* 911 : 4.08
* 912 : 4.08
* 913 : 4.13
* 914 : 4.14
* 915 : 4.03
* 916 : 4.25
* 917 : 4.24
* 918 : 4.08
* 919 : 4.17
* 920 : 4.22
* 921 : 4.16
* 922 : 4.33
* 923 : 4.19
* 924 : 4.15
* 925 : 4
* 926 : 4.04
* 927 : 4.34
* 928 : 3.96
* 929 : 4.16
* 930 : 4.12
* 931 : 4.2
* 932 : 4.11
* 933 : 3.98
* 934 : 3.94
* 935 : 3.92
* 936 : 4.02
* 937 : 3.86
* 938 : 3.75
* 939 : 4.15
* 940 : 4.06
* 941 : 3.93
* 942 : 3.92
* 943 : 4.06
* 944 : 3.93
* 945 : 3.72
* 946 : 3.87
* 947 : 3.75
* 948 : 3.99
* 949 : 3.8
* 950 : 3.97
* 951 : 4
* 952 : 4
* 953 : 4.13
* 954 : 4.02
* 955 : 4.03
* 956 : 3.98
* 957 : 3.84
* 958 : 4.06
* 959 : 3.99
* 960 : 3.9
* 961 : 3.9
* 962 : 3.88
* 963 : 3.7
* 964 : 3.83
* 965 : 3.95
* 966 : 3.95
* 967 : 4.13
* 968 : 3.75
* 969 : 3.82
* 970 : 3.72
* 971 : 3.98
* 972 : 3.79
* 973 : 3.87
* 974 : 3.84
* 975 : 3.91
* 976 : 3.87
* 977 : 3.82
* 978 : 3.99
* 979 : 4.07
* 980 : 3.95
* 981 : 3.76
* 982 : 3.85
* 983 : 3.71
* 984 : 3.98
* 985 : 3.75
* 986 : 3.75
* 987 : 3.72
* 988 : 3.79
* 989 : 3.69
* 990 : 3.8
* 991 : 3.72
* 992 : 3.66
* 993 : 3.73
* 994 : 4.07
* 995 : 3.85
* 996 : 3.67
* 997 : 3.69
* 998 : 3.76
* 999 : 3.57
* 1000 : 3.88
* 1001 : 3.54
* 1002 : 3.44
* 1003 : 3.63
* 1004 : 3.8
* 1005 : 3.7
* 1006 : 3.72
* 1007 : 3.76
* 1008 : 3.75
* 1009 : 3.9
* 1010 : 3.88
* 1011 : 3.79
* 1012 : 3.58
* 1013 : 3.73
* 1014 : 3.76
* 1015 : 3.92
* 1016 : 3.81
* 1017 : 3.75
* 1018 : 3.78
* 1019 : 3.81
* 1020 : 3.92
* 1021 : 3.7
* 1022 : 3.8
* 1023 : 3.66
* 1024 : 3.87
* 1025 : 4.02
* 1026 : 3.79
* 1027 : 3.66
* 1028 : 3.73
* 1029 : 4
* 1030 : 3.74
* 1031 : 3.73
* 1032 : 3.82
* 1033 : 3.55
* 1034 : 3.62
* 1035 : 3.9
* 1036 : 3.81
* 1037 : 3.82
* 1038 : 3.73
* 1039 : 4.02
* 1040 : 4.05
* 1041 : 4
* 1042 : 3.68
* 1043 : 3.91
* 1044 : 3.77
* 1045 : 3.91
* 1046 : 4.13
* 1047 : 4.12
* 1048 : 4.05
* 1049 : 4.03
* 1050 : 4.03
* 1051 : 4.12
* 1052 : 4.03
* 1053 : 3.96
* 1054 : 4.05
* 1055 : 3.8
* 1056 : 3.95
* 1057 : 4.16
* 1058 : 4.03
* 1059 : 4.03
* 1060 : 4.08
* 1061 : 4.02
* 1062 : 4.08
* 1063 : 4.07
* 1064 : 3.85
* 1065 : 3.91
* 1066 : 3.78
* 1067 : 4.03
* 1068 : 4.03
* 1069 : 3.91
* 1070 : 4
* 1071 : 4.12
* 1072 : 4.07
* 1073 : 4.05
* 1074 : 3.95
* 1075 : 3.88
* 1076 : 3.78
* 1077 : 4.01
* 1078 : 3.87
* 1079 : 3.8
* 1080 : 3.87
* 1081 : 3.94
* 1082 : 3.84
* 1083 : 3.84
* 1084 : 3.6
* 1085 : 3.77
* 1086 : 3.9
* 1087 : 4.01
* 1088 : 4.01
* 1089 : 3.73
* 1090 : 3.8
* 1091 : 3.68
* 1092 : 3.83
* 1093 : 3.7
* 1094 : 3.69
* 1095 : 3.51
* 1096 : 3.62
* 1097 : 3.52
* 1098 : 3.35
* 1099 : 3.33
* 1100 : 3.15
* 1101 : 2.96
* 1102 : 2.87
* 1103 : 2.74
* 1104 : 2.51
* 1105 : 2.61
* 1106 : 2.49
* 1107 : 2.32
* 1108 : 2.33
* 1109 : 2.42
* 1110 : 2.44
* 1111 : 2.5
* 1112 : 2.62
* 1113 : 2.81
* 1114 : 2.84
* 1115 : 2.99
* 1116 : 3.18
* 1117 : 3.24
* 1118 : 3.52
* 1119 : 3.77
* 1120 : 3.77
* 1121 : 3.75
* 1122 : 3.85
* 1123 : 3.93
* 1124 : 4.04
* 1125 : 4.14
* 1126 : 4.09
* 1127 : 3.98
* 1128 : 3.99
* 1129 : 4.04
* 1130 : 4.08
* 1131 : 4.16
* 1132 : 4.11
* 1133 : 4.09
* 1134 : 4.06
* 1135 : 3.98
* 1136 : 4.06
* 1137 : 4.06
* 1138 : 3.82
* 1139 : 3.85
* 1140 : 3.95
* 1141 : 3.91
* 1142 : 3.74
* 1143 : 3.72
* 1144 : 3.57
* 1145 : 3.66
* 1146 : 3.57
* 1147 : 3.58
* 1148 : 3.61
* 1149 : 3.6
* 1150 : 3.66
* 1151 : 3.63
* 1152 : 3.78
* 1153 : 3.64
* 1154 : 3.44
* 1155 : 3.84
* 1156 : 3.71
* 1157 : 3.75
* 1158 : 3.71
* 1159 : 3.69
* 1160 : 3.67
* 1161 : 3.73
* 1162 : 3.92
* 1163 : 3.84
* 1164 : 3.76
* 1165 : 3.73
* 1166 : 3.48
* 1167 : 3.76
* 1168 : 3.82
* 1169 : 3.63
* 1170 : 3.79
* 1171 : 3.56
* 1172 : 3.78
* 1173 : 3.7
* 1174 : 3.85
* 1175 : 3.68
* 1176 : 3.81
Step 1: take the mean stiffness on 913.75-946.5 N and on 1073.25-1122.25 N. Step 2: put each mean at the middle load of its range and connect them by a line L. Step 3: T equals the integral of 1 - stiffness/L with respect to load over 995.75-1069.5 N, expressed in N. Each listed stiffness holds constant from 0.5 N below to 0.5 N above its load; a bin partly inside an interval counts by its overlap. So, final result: -4.3 N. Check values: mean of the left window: 4.06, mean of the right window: 3.38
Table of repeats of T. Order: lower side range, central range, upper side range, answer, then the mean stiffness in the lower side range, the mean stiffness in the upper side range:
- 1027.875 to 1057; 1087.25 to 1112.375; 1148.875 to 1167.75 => 4.5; 3.91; 3.71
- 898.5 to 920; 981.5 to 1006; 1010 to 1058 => 1.3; 4.14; 3.87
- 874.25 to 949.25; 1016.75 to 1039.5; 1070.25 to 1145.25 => 0.2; 4.2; 3.58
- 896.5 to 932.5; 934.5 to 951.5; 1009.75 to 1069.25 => 0.7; 4.15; 3.89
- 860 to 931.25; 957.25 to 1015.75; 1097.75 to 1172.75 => 3.3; 4.34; 3.54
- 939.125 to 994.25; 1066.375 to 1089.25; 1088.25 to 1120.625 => -4.5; 3.89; 3.13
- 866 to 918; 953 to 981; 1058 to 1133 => 1.2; 4.36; 3.6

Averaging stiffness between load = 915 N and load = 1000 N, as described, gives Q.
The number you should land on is 3.94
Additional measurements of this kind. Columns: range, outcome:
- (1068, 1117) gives 3.42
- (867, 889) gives 4.56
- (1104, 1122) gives 2.93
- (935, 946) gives 3.94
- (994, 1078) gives 3.87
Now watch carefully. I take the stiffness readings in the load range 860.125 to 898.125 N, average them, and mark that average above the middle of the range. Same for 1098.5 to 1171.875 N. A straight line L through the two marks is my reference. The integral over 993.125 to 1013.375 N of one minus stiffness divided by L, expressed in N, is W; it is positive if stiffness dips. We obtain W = 1.5 N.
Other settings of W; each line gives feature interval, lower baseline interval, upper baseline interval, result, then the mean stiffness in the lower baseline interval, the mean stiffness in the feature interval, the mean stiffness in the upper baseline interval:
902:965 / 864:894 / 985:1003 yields 1.7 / 4.53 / 4.03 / 3.72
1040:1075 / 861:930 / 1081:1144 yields -2.4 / 4.34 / 3.99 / 3.52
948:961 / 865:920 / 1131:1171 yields 0.7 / 4.36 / 3.97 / 3.77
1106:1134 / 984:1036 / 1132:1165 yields 2.5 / 3.76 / 3.44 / 3.77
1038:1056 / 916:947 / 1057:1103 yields -0.6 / 4.05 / 3.97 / 3.79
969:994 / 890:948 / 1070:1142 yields 0.7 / 4.11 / 3.83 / 3.58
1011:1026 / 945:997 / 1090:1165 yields -0.1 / 3.87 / 3.79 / 3.53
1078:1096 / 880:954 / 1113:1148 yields 0.3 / 4.15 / 3.79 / 3.78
